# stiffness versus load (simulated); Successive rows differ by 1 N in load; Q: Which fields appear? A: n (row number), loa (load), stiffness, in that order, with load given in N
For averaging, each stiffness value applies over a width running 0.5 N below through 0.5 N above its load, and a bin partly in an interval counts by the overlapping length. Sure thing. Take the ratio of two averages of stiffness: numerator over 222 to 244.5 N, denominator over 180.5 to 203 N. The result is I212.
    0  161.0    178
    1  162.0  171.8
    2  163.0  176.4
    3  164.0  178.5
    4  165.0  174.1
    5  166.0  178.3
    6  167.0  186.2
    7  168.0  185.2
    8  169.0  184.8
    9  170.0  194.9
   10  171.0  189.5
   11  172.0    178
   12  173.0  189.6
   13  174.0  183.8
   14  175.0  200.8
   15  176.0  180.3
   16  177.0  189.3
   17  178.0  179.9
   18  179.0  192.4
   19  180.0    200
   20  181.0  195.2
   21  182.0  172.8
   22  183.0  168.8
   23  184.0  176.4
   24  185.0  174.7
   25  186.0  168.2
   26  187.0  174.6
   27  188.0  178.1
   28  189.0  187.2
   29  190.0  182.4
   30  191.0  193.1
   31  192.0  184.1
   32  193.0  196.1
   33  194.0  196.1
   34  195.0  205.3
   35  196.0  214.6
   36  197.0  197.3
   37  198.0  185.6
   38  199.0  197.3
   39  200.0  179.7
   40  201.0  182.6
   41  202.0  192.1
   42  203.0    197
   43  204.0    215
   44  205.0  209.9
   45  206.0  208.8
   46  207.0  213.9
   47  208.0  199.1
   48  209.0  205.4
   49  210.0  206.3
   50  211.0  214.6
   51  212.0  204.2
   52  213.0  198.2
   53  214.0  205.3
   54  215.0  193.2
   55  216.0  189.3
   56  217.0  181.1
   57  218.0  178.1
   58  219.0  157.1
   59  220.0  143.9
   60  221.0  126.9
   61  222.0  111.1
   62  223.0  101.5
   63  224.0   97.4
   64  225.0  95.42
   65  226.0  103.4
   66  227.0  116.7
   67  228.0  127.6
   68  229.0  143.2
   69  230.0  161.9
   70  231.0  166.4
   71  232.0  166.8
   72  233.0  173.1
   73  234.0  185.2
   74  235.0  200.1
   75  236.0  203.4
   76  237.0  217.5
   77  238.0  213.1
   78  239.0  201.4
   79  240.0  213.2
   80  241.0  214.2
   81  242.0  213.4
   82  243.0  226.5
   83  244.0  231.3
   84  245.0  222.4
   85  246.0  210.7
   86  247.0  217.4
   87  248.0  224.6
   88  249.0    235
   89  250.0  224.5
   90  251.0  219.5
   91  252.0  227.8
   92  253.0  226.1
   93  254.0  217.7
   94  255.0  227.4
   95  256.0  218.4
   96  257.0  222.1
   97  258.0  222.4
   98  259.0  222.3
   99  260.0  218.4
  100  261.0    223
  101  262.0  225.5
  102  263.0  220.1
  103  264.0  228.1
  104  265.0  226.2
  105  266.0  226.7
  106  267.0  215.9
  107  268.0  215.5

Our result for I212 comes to 0.91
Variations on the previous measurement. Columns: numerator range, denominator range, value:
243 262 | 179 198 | 1.19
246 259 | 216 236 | 1.52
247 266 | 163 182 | 1.20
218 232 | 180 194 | 0.72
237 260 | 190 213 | 1.10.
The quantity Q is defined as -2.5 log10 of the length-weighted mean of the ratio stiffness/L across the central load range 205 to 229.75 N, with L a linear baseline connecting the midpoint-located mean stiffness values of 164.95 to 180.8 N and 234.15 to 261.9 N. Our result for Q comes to 0.241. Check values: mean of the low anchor 187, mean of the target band 164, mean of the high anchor 219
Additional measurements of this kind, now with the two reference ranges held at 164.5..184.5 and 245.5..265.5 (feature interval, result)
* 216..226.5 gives 0.482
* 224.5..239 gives 0.281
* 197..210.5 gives -0.003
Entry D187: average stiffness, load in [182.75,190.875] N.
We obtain 177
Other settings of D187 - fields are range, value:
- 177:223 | 186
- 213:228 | 144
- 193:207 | 199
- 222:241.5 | 162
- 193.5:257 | 190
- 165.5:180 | 187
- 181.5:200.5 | 186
